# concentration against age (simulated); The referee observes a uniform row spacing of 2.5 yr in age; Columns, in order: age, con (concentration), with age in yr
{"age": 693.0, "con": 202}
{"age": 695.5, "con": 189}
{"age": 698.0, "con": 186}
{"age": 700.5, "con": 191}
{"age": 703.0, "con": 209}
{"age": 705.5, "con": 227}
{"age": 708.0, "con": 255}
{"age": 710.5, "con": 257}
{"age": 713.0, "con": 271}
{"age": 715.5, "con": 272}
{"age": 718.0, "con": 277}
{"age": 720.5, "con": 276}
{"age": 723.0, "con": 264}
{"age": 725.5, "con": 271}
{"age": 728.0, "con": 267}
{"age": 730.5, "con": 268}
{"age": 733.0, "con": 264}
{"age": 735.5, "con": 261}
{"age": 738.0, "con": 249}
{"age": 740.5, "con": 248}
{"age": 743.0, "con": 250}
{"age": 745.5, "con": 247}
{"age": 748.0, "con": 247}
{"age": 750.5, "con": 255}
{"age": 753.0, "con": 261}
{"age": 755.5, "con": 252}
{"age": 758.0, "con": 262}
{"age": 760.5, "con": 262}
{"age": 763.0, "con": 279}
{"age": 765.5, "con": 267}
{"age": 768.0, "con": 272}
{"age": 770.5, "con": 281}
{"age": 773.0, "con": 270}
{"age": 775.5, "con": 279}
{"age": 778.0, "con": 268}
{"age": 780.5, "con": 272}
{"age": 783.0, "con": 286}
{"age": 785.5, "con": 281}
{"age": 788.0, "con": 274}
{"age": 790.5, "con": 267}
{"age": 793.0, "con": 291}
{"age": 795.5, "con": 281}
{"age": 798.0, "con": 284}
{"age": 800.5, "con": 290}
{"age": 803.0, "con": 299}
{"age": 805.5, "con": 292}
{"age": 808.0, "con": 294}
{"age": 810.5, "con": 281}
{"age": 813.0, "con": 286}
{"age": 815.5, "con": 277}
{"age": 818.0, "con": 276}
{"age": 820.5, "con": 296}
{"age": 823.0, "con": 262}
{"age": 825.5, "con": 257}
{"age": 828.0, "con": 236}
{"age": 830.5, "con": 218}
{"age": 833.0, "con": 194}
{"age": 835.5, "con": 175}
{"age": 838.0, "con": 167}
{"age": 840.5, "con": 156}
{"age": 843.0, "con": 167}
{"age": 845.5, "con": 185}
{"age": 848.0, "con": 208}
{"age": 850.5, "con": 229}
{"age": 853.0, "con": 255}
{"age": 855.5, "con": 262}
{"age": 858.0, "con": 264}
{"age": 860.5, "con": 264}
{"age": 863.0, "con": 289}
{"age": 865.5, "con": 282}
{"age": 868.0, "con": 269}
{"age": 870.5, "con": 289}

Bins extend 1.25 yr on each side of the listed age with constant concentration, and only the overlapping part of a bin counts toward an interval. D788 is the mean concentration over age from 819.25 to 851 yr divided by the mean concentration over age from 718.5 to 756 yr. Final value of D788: 0.81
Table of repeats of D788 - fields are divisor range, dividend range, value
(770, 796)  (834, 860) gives 0.75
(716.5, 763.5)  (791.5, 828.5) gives 1.08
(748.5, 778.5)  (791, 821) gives 1.07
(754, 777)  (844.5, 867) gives 0.93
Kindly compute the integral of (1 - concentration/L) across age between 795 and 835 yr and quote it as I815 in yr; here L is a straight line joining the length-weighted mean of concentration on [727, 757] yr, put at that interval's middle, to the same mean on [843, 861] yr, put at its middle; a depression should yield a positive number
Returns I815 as -4.65 yr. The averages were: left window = 256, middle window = 268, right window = 232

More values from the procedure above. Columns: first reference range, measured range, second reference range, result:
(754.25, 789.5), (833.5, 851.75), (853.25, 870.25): 5.9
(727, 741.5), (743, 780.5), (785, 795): 0.7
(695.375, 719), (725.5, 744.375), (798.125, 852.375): -1.8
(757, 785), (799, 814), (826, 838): -3.7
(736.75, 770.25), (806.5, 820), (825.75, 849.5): -4.6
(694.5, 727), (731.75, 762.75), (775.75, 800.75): 0.5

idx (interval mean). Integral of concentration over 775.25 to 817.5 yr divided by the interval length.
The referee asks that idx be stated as 282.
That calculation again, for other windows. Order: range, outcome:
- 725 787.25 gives 265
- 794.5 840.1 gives 257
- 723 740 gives 263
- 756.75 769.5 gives 269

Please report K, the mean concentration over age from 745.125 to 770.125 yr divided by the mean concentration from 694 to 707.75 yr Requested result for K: 1.3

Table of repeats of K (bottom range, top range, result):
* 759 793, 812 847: 0.82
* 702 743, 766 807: 1.08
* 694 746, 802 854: 0.96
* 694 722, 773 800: 1.17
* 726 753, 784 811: 1.11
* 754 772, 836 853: 0.71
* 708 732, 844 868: 0.93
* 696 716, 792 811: 1.26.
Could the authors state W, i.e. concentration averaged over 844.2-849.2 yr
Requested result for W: 196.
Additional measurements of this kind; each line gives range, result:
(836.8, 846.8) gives 169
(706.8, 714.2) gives 261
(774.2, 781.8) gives 273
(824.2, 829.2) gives 247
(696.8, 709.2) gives 214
